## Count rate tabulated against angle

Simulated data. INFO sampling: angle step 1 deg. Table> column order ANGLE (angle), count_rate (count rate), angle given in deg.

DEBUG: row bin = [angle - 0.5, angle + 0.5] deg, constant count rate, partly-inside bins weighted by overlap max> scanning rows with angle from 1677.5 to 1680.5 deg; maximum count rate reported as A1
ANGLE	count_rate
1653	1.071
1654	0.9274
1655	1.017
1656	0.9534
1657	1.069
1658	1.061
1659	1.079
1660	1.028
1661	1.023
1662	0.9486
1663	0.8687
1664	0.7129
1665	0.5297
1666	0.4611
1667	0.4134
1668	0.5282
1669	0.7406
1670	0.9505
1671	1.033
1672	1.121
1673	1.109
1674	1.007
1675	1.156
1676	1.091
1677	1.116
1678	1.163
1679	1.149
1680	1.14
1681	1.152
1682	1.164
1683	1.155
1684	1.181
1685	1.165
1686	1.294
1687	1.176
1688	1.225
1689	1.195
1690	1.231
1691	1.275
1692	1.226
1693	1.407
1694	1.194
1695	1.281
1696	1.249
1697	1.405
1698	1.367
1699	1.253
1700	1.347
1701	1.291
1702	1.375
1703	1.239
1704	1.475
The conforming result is 1.163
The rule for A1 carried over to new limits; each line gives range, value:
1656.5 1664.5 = 1.079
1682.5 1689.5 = 1.294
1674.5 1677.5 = 1.156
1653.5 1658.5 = 1.069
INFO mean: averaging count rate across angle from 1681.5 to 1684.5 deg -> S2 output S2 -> 1.17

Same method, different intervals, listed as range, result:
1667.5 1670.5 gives 0.74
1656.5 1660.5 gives 1.06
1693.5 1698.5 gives 1.3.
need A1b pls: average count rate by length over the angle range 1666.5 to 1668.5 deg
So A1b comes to 0.471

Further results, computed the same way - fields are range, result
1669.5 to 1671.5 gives 0.992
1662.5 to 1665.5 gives 0.704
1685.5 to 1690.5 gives 1.22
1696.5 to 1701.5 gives 1.33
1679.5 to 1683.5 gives 1.15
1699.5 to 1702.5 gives 1.34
